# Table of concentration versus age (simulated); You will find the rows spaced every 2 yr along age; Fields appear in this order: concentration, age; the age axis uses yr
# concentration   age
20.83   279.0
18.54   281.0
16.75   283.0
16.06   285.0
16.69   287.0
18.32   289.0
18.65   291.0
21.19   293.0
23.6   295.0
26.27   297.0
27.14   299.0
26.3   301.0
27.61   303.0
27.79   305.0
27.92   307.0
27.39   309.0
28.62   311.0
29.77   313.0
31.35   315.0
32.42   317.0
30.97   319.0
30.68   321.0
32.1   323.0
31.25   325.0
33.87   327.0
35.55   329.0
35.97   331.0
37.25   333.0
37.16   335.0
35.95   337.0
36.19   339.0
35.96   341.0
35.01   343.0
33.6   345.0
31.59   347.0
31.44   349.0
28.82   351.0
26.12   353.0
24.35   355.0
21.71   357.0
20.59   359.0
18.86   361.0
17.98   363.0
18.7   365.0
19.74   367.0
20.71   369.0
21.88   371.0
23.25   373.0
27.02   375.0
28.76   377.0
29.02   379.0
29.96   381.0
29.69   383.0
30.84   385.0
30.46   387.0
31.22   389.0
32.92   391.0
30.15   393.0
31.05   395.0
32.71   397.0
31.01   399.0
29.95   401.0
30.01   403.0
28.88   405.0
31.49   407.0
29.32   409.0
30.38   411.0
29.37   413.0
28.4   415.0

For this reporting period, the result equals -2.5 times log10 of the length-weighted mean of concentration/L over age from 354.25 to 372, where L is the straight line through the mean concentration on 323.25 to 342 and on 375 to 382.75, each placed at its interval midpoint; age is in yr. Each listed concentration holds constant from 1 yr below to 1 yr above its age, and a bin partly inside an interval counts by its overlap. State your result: 0.46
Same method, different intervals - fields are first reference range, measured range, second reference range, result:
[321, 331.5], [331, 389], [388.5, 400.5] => 0.155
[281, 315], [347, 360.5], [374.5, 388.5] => 0.077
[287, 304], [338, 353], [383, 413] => -0.217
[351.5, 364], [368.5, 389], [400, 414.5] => -0.089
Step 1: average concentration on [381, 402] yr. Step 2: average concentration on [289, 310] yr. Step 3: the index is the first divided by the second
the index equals 1.2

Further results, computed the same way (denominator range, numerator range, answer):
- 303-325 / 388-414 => 1.03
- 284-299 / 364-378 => 1.11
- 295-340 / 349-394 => 0.82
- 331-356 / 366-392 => 0.83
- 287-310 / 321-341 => 1.43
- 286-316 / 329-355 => 1.33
